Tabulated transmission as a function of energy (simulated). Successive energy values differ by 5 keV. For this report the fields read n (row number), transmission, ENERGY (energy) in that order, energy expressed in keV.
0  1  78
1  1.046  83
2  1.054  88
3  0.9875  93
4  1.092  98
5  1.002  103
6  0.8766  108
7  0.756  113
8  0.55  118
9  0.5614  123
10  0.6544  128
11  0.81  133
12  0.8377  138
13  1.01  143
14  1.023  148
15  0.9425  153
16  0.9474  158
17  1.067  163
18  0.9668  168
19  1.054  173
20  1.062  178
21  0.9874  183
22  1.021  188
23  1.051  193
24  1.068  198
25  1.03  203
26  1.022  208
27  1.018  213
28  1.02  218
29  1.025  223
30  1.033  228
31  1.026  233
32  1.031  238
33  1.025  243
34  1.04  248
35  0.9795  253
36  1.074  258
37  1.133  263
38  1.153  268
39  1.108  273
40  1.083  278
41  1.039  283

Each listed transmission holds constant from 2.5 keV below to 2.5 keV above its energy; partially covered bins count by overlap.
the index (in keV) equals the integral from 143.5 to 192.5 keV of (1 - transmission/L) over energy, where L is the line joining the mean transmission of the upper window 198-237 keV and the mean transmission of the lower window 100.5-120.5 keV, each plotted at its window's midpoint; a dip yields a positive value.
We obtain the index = -4.8 keV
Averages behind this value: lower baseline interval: 0.796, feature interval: 1.01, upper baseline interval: 1.03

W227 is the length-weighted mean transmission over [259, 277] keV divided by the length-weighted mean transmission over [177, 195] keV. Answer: 1.1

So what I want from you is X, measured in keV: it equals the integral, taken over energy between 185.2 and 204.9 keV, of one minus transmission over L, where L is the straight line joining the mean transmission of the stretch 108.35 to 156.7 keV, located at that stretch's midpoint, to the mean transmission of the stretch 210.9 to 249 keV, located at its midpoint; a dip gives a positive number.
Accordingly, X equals -2.0 keV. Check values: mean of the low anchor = 0.801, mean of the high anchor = 1.03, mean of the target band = 1.04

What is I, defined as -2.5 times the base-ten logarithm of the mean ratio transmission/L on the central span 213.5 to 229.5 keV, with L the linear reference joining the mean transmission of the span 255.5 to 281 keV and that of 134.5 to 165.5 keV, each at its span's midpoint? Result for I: 0.03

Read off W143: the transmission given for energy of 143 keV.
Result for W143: 1.01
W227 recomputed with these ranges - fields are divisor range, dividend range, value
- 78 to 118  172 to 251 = 1.09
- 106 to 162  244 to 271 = 1.31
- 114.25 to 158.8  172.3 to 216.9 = 1.28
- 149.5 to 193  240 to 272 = 1.06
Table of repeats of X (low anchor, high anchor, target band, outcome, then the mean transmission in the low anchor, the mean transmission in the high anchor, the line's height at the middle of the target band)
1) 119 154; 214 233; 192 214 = -1.41 keV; 0.817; 1.03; 0.976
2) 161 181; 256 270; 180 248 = 2.96 keV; 1.04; 1.12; 1.08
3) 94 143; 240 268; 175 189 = -1.48 keV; 0.81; 1.06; 0.927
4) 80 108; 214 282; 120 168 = 7.37 keV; 1.02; 1.05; 1.03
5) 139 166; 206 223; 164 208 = -1.09 keV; 0.988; 1.02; 1.01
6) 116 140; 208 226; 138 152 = -4.30 keV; 0.682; 1.02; 0.747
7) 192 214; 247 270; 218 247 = 0.84 keV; 1.04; 1.08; 1.06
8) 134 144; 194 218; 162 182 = -1.43 keV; 0.894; 1.03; 0.963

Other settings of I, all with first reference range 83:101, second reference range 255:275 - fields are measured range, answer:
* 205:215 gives 0.073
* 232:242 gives 0.076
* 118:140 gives 0.458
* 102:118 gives 0.275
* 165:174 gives 0.072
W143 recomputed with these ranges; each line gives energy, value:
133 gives 0.81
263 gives 1.133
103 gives 1.002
